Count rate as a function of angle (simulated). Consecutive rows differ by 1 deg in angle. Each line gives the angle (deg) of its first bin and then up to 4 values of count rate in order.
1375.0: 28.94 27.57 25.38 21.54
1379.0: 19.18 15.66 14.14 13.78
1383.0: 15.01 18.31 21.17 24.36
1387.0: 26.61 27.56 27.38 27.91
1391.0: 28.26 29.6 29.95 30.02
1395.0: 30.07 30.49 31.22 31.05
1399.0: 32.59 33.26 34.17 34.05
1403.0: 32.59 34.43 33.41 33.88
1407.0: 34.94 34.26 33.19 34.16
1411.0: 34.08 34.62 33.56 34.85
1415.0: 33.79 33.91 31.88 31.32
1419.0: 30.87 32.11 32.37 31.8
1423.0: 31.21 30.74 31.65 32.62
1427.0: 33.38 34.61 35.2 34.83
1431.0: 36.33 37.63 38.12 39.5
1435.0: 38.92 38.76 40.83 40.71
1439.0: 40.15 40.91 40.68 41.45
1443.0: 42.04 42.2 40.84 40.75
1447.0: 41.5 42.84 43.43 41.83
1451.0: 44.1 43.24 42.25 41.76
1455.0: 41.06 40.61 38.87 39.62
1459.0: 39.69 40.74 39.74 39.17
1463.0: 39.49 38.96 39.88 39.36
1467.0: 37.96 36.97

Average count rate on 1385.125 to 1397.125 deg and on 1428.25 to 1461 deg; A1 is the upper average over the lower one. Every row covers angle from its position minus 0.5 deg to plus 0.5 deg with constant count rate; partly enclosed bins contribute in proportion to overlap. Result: 1.42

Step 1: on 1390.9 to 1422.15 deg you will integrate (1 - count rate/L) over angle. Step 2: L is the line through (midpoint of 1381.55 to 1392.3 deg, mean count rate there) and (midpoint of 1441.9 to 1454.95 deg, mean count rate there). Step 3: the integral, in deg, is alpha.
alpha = -3.5 deg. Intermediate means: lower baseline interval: 23.6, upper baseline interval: 42.2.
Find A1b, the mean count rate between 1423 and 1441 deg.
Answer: 36.7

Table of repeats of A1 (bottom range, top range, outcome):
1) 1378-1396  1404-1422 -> 1.41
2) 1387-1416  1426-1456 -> 1.24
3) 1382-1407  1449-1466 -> 1.41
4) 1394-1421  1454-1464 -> 1.21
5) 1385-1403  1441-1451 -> 1.41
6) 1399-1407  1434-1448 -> 1.21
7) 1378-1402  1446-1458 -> 1.62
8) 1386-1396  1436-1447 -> 1.44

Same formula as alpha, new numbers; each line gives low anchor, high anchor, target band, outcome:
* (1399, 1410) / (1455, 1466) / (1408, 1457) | -0.6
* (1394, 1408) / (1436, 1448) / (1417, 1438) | 1.9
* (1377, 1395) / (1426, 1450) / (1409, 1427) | 0.1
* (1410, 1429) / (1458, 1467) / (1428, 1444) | -1.6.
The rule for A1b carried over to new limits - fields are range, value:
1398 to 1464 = 37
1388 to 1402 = 30.5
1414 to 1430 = 32.6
